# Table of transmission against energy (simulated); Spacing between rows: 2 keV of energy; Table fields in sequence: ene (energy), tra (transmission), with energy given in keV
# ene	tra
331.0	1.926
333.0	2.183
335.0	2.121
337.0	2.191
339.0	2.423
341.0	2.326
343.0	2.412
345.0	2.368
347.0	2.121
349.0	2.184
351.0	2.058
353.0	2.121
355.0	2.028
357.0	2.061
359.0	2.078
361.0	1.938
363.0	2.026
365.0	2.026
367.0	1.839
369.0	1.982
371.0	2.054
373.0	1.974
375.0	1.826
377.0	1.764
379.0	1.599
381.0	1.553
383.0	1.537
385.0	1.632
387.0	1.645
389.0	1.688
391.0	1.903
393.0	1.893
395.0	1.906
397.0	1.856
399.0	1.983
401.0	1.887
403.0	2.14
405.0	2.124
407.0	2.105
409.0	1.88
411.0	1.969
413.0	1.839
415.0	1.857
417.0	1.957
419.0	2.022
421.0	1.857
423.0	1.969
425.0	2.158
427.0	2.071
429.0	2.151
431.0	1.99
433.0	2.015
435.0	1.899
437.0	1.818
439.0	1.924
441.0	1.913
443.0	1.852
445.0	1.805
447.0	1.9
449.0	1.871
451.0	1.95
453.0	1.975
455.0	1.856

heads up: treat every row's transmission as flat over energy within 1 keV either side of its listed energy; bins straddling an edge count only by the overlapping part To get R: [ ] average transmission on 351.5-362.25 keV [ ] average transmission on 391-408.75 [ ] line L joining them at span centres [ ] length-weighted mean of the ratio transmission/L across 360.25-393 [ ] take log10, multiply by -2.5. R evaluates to 0.11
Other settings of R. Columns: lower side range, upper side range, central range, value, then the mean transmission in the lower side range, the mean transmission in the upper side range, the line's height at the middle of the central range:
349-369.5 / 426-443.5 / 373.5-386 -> 0.20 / 2.02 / 1.96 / 2.01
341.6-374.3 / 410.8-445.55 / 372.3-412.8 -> 0.10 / 2.08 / 1.95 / 2.02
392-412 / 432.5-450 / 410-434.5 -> -0.03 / 1.97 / 1.88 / 1.93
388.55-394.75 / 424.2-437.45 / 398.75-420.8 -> -0.03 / 1.85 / 2.02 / 1.93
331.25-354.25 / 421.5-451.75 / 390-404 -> 0.07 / 2.22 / 1.95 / 2.06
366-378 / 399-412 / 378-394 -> 0.16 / 1.91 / 2.01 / 1.95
